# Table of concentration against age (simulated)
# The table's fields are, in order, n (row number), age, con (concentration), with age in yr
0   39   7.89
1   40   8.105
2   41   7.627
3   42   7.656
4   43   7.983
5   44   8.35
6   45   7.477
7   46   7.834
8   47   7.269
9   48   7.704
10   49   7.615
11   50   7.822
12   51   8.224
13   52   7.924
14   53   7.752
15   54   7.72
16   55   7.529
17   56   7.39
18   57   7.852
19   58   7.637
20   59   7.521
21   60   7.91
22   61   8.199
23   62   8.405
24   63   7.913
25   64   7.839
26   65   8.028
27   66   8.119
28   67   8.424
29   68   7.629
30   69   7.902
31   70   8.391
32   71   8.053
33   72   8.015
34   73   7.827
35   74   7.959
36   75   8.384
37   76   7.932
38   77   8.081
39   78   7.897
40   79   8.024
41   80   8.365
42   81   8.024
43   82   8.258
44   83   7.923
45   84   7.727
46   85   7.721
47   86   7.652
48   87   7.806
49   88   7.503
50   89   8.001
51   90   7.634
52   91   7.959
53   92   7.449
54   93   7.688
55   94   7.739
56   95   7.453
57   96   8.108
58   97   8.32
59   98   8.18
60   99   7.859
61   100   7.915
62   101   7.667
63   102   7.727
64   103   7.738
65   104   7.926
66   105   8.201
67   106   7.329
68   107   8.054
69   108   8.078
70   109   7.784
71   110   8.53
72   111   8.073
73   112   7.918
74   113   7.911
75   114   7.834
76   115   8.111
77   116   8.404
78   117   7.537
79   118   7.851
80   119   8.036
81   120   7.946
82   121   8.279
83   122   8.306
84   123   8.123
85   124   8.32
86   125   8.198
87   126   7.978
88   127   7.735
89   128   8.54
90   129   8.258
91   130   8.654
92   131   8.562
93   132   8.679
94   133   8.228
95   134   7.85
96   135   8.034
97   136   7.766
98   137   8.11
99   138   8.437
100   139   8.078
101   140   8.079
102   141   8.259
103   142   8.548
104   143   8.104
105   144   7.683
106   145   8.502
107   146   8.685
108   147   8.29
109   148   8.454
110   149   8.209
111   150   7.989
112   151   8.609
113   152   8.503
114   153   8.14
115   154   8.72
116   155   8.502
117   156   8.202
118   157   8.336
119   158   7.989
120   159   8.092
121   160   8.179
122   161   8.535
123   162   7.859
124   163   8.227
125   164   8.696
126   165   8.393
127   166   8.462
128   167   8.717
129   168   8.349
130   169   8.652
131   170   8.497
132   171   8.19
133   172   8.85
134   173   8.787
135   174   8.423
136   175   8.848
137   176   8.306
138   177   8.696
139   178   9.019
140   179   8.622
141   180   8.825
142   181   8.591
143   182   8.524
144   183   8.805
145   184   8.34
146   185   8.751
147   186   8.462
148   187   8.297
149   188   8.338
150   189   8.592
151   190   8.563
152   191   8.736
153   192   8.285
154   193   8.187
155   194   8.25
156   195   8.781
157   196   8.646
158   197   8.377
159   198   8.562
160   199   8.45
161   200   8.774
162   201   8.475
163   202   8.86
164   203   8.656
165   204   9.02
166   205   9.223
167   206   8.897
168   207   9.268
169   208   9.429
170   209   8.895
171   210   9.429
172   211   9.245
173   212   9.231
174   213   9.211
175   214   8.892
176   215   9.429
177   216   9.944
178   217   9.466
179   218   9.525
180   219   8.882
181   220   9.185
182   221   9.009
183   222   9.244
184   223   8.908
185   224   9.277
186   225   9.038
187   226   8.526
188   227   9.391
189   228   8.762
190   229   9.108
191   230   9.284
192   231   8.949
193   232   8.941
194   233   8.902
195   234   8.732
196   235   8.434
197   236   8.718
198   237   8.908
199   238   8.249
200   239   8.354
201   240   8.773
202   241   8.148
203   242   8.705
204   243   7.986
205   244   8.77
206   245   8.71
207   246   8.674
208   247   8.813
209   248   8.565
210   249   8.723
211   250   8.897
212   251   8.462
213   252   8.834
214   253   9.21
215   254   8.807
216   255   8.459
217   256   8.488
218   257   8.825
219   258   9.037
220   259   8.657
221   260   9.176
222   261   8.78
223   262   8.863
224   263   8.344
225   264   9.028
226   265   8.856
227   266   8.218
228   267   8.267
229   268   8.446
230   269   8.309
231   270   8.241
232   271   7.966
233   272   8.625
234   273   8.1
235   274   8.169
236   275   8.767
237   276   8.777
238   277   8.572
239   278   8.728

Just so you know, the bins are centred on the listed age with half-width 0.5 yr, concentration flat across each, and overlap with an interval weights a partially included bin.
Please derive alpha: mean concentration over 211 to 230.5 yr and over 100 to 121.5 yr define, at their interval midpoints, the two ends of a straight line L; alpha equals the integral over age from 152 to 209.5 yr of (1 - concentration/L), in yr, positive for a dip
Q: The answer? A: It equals 1.1 yr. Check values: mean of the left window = 7.95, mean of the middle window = 8.56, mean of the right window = 9.18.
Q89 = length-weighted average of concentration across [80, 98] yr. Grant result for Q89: 7.85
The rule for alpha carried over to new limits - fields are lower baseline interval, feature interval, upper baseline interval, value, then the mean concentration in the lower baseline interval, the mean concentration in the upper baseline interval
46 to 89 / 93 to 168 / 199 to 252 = 1.4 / 7.9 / 8.92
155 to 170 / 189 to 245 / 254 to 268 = -2.2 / 8.35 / 8.69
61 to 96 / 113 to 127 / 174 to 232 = 0.3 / 7.94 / 8.86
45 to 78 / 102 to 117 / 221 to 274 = 0.2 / 7.89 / 8.7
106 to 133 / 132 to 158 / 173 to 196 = 0.1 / 8.13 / 8.56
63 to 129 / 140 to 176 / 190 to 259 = 0.1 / 7.97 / 8.85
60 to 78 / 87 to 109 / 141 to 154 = 0.9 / 8.06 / 8.32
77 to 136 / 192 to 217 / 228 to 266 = -1.2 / 7.99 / 8.73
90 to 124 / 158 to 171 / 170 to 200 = 0.0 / 7.94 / 8.56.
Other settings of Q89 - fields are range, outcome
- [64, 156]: 8.07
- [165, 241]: 8.8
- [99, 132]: 8.05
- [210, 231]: 9.18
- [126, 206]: 8.44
